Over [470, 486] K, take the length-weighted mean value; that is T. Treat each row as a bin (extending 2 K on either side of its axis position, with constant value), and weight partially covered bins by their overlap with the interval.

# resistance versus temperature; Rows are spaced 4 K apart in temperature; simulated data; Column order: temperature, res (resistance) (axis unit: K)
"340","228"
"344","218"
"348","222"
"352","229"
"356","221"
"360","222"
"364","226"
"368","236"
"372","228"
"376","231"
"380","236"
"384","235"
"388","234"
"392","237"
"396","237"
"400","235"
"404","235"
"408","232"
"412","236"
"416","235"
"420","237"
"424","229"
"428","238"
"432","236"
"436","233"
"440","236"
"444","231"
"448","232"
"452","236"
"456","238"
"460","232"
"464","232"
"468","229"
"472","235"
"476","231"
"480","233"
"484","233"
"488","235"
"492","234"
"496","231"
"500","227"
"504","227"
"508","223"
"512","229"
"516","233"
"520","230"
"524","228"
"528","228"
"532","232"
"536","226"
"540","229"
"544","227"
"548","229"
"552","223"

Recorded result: 233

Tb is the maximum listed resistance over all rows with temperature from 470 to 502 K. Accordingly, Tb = 235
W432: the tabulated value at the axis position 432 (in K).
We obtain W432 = 236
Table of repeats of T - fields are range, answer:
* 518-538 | 229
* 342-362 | 222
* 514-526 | 230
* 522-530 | 228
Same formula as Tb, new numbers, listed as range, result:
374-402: 237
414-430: 238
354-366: 226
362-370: 236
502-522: 233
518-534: 232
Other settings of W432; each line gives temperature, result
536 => 226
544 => 227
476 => 231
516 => 233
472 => 235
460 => 232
